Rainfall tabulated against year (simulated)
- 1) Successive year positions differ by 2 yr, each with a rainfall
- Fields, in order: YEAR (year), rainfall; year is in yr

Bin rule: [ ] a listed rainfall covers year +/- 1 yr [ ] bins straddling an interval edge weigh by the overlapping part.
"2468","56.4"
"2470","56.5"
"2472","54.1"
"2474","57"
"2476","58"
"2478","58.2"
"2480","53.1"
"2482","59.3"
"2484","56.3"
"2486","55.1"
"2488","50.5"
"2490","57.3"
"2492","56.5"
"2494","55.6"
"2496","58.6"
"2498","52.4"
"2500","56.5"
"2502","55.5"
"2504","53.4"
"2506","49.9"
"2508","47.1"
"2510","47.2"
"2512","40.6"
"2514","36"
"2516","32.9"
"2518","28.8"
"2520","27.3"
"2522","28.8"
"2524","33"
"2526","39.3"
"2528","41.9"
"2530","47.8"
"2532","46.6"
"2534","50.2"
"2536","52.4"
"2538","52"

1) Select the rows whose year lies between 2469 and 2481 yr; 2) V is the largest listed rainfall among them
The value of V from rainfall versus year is 58.2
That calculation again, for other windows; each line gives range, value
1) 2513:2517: 36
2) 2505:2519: 49.9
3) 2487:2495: 57.3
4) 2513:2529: 41.9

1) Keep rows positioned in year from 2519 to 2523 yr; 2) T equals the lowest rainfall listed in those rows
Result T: 27.3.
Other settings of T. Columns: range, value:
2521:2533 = 28.8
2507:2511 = 47.1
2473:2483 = 53.1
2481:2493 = 50.5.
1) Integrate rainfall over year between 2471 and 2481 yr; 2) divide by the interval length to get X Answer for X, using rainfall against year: 56.1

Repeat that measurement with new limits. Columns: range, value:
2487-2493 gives 54.8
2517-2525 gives 29.5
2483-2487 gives 55.7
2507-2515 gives 42.7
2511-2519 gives 34.6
